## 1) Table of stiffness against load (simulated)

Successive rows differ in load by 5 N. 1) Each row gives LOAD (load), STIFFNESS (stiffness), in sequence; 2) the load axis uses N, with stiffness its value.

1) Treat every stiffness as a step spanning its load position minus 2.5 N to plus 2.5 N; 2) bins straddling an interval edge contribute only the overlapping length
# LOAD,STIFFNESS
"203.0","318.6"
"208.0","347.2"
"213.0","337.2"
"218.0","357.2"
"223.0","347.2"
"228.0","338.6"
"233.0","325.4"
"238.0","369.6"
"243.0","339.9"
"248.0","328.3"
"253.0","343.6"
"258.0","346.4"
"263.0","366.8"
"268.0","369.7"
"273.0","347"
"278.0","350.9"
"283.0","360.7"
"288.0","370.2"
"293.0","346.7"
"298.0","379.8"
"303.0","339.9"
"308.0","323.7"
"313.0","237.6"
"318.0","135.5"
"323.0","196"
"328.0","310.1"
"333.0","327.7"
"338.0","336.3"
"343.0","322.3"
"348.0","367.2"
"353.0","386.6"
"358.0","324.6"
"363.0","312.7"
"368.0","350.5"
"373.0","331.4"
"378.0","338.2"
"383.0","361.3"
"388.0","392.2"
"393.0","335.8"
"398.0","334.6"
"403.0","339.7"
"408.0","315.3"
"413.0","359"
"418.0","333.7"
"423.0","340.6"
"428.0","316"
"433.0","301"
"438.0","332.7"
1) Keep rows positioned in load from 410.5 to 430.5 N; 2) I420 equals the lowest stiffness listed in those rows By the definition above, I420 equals 316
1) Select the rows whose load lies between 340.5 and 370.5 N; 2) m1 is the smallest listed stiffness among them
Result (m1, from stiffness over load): 312.7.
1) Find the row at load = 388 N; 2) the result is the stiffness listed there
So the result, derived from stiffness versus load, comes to 392.2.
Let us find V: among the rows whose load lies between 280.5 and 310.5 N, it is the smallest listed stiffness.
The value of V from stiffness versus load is 323.7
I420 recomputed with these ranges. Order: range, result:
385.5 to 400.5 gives 334.6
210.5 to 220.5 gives 337.2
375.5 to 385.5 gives 338.2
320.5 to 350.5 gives 196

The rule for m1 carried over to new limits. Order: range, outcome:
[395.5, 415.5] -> 315.3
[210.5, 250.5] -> 325.4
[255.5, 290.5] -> 346.4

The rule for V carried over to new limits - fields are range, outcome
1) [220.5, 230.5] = 338.6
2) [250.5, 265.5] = 343.6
